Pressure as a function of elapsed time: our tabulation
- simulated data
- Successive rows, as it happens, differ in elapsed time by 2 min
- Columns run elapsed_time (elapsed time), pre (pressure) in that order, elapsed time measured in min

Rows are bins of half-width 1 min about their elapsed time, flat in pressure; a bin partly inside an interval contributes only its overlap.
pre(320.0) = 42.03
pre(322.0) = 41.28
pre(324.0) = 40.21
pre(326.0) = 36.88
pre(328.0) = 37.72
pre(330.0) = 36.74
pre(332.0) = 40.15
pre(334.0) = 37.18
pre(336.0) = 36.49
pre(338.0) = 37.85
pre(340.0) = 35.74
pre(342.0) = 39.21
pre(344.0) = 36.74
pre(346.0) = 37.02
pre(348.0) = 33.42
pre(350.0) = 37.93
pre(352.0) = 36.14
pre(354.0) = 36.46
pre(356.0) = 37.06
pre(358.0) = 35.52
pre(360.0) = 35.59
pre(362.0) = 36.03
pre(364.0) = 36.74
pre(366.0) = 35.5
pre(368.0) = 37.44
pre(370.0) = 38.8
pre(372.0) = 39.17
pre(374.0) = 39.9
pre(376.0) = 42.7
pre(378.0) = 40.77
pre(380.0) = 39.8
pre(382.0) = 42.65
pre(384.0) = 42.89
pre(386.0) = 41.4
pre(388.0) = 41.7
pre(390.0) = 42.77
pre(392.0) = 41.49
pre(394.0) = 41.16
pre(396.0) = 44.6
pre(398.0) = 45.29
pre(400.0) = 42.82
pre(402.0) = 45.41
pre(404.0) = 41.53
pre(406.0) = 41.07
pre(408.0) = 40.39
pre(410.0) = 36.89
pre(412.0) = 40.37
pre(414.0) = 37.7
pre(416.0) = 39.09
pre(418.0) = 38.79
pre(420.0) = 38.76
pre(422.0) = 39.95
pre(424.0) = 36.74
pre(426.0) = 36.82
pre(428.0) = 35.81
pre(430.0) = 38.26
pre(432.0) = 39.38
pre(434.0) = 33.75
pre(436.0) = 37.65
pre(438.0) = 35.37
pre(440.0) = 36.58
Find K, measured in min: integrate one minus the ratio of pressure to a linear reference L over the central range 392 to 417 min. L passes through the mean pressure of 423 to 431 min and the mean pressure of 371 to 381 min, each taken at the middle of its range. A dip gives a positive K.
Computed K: -1.9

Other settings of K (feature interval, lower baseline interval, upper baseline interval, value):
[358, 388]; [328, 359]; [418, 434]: -1.6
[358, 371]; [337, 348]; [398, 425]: 0.5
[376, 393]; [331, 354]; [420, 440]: -2.1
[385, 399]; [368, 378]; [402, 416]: -0.9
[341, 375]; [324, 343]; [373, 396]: 2.3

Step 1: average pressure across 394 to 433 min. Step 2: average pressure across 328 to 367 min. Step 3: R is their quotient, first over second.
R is 1.1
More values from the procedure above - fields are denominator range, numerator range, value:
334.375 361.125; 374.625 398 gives 1.15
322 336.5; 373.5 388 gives 1.09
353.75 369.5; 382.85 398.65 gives 1.17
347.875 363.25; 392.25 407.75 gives 1.19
